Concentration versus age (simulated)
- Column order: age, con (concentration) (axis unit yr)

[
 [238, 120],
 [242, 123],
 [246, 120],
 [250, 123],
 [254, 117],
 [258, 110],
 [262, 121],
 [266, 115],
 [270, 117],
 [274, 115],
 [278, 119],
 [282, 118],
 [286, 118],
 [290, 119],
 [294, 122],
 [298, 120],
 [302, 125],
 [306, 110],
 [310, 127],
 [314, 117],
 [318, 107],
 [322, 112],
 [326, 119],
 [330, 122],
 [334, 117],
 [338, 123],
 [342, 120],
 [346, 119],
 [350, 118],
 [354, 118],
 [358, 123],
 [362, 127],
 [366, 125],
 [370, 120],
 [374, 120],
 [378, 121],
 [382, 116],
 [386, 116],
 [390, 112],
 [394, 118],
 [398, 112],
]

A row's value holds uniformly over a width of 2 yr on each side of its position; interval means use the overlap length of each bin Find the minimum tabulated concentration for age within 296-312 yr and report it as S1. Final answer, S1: 110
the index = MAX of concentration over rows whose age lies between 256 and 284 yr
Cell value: 121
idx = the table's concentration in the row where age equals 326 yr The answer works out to 119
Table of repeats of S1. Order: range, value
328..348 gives 117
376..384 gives 116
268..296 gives 115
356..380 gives 120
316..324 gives 107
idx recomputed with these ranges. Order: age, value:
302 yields 125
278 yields 119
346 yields 119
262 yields 121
